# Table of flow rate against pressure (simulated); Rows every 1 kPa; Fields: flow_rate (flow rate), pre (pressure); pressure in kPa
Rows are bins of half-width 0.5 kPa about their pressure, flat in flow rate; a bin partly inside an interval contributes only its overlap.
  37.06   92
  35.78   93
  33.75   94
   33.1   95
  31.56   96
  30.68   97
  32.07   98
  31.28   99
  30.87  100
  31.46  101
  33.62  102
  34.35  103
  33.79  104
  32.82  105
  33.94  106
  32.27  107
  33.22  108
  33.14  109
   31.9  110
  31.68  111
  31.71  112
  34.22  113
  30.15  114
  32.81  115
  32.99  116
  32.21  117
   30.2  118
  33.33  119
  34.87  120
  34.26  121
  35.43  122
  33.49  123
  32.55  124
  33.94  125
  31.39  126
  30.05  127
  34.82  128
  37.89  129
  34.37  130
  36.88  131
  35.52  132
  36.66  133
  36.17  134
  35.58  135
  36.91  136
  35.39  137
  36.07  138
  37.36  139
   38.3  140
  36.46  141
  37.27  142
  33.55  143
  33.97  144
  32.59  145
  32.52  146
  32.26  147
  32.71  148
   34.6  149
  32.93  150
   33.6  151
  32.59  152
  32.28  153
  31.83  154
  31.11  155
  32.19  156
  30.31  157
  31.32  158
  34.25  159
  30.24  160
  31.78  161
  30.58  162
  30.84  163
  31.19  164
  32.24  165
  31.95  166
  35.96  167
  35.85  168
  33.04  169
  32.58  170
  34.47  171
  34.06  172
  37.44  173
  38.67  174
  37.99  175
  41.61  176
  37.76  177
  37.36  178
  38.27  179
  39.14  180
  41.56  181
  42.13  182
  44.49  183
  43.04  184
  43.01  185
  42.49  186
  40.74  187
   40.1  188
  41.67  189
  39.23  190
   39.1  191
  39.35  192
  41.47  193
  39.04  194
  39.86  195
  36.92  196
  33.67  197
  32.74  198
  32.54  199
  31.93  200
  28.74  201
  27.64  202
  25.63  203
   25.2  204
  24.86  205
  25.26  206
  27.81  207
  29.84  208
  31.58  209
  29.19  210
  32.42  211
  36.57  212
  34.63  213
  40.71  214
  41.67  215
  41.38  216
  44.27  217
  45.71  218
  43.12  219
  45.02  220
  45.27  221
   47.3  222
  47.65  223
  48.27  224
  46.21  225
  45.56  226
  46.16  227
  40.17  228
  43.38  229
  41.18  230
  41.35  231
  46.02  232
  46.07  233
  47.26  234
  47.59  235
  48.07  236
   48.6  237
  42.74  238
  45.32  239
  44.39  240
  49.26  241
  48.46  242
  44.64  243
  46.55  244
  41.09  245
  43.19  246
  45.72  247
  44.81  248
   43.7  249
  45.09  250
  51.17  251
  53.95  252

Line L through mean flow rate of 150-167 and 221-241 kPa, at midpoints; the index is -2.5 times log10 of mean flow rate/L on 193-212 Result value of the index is 0.27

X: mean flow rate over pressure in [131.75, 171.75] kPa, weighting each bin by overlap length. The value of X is 33.7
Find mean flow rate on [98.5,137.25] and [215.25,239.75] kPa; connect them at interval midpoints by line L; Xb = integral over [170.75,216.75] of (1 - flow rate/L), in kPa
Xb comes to 5.72 kPa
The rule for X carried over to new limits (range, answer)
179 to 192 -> 41.2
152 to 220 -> 35.5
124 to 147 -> 35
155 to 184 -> 35.4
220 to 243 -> 45.7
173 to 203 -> 38.1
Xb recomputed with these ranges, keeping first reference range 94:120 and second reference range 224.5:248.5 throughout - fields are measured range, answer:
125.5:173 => 3.53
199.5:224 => 4.03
